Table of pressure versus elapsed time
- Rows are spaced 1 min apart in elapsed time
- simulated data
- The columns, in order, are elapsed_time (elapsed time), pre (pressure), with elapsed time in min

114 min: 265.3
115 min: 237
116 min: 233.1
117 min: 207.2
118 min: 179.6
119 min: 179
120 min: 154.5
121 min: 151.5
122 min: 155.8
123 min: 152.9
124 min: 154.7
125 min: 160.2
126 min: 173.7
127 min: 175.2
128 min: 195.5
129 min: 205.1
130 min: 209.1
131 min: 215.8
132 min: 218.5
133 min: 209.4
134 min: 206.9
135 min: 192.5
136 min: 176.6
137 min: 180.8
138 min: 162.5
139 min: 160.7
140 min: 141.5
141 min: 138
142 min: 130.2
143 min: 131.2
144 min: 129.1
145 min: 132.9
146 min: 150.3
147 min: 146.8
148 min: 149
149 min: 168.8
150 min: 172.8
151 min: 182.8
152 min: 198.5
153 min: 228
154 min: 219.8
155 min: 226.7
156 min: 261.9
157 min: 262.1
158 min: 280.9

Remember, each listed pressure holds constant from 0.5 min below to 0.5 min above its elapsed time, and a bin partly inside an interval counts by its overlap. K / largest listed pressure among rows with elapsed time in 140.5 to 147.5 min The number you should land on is 150.3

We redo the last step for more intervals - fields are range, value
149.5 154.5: 228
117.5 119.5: 179.6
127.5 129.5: 205.1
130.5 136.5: 218.5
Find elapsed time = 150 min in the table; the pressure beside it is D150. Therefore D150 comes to 172.8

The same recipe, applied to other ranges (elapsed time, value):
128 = 195.5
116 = 233.1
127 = 175.2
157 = 262.1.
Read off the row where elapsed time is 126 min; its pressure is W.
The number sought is 173.7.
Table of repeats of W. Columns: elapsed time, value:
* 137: 180.8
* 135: 192.5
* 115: 237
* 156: 261.9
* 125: 160.2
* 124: 154.7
